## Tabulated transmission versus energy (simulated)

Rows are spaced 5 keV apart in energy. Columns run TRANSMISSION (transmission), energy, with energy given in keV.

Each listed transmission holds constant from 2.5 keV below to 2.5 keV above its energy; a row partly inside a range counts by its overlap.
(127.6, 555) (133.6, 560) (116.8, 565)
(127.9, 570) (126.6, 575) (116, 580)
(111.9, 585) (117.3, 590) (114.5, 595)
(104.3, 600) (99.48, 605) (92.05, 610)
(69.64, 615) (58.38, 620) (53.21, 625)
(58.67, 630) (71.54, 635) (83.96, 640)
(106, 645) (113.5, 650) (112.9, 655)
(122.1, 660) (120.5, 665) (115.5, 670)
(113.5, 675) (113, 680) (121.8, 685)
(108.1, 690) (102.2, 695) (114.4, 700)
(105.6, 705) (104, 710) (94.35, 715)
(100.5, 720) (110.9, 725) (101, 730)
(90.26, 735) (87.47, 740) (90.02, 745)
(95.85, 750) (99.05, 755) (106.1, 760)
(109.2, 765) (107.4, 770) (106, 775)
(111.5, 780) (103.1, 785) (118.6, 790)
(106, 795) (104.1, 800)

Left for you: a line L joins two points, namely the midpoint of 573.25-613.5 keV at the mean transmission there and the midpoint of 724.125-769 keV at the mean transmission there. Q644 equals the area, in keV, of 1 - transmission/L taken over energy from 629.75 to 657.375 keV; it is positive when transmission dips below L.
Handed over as 3.1 keV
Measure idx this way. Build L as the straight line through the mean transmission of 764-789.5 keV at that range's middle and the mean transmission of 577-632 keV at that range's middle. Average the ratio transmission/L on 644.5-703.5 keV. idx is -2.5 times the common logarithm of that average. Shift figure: -0.162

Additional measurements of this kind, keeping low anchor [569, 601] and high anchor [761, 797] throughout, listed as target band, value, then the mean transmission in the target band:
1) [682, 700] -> 0.01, 111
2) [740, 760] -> 0.15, 95.4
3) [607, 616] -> 0.35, 83.7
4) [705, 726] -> 0.09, 102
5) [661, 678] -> -0.03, 117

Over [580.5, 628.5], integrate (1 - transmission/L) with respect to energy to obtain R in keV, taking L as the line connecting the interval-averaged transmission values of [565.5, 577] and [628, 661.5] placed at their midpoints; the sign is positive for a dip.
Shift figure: 9.09 keV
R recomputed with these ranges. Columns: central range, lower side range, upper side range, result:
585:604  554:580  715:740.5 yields 1.55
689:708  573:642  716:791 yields -1.86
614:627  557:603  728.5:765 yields 6.16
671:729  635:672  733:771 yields -2.70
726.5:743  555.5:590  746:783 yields 2.04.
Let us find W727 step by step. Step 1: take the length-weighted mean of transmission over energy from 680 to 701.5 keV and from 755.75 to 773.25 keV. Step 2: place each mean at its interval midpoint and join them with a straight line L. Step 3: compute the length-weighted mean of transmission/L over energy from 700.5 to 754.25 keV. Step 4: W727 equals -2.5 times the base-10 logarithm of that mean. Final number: 0.11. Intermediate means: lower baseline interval 112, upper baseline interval 107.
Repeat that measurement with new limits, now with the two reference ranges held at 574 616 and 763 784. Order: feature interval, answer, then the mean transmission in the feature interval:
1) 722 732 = 0.02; 106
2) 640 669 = -0.05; 112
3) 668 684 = -0.07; 115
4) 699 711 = 0.00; 108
